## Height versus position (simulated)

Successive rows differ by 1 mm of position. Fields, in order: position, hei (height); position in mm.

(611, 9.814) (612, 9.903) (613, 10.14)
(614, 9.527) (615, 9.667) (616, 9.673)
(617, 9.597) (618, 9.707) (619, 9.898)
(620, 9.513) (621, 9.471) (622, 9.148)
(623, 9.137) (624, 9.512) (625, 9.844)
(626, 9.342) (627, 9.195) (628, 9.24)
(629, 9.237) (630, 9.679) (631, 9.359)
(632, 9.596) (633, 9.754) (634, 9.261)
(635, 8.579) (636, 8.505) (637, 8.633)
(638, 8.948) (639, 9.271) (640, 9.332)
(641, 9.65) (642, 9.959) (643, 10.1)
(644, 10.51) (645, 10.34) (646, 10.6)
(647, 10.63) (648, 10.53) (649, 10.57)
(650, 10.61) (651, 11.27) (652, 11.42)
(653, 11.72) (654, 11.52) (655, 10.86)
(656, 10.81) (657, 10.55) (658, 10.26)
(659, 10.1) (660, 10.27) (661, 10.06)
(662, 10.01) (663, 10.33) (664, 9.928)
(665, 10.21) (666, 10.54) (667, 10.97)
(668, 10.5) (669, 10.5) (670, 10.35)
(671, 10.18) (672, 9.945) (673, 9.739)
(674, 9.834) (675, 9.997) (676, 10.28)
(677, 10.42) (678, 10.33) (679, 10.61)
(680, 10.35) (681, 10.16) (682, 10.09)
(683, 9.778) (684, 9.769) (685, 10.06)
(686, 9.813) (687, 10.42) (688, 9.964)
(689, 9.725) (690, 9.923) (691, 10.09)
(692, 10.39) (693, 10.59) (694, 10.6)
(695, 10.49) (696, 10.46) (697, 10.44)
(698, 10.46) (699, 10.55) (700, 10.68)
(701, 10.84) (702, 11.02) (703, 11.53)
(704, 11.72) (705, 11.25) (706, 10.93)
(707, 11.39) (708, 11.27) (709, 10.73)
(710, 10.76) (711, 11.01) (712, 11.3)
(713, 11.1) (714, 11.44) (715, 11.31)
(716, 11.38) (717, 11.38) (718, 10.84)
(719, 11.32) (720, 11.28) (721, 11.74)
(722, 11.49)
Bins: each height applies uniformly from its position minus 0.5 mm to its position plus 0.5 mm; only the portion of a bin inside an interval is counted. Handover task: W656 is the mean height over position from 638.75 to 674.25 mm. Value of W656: 10.4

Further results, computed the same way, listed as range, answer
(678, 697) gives 10.2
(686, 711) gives 10.7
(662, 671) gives 10.4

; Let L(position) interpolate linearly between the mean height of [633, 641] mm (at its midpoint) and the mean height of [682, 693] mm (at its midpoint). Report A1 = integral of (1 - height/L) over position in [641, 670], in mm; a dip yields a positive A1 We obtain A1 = -3.6 mm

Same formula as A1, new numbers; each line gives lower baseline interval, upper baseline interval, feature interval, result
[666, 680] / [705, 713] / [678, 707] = 0.7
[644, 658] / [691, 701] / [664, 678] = 0.6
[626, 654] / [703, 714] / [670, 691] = 1.1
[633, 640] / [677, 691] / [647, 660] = -2.0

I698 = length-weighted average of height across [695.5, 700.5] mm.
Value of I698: 10.5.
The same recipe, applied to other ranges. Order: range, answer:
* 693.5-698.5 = 10.5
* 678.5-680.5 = 10.5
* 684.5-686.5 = 9.94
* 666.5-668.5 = 10.7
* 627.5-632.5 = 9.42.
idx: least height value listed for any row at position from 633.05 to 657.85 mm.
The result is 8.505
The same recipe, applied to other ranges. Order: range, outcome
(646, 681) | 9.739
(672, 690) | 9.725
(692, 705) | 10.39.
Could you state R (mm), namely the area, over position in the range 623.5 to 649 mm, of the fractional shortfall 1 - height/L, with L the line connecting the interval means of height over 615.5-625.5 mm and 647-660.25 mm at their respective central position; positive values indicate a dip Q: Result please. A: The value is 1.4 mm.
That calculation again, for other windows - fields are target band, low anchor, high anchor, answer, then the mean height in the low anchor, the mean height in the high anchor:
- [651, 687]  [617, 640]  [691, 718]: -0.7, 9.32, 10.9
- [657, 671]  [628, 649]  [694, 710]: -0.2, 9.64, 10.9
